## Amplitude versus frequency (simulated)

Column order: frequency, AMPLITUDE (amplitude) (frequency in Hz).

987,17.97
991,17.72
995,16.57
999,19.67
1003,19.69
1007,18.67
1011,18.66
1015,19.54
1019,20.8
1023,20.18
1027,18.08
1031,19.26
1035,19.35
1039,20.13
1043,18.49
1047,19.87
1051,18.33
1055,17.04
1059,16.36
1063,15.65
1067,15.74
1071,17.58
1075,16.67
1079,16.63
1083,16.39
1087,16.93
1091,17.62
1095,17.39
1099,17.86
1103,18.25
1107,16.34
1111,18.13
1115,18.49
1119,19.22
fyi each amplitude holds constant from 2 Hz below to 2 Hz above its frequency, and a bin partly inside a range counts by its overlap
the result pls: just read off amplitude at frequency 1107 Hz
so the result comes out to 16.34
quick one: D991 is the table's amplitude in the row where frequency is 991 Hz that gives 17.72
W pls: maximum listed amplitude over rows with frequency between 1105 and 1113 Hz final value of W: 18.13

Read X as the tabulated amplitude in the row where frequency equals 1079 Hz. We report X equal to 16.63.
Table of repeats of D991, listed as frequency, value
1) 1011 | 18.66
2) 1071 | 17.58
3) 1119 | 19.22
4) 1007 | 18.67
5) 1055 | 17.04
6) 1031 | 19.26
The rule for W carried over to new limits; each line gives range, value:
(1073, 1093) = 17.62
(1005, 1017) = 19.54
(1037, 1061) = 20.13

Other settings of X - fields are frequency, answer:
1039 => 20.13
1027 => 18.08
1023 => 20.18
